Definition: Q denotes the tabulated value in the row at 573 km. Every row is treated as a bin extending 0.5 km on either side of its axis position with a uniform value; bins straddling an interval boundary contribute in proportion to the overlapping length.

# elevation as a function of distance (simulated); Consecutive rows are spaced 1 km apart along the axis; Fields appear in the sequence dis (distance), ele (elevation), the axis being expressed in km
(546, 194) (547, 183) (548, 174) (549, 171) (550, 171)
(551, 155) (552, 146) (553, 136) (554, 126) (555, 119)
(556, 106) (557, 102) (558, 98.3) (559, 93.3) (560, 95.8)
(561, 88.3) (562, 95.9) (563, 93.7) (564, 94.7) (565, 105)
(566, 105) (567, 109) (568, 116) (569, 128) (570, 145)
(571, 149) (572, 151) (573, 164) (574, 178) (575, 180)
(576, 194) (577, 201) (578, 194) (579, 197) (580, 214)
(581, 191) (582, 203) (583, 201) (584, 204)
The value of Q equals 164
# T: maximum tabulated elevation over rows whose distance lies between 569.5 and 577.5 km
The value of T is 201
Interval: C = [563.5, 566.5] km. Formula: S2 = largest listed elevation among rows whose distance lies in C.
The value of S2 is 105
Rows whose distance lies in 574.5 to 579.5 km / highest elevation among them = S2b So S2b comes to 201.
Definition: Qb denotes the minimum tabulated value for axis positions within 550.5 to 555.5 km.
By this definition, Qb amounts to 119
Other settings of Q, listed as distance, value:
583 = 201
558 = 98.3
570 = 145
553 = 136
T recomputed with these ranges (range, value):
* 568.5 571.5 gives 149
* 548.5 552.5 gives 171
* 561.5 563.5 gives 95.9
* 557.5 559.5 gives 98.3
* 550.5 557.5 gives 155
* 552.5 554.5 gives 136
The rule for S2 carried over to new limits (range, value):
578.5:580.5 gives 214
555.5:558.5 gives 106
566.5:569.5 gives 128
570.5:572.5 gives 151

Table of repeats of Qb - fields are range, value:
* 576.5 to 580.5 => 194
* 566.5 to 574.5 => 109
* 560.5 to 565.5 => 88.3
